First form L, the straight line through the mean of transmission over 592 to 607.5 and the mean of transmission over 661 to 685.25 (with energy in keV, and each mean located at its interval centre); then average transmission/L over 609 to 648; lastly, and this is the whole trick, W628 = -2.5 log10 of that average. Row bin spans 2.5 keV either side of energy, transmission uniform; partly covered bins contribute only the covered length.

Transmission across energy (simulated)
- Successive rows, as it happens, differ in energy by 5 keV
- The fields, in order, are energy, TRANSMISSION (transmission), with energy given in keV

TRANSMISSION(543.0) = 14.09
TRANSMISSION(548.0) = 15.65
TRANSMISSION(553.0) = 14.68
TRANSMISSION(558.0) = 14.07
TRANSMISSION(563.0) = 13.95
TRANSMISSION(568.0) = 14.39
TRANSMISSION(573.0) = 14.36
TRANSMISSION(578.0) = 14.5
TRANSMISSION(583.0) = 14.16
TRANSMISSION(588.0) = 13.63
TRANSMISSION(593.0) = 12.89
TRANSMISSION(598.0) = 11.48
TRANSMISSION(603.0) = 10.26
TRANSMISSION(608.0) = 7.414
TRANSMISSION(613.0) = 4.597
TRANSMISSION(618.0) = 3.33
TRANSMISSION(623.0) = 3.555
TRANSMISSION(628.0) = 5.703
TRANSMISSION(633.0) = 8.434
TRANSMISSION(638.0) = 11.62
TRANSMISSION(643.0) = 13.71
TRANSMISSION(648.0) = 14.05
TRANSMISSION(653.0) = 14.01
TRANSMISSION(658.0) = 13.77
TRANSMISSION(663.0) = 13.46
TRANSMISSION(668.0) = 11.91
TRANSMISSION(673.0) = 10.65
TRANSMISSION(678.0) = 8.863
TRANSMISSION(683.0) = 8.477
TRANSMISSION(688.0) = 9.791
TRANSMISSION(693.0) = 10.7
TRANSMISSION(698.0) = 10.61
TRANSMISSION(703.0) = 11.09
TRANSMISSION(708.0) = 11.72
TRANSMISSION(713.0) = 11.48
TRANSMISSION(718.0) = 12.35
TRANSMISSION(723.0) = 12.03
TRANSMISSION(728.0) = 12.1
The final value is 0.36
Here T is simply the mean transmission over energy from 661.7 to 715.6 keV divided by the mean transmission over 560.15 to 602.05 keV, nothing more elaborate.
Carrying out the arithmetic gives 0.8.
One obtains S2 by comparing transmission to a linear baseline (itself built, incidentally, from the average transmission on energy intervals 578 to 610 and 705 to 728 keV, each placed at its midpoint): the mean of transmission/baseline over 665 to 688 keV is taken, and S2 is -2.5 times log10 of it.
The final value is 0.19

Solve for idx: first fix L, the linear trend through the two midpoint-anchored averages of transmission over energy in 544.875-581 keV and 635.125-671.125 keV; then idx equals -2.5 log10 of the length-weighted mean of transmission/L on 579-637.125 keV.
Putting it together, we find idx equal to 0.48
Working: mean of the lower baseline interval 14.5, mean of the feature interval 8.91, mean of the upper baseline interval 13.1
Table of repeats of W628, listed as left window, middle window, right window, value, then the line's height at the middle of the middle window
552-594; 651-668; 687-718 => -0.12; 12.1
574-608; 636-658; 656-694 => -0.17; 11.4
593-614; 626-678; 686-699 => -0.18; 9.85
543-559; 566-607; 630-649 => 0.05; 13.5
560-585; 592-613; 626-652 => 0.31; 12.8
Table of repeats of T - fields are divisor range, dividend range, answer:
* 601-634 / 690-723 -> 1.89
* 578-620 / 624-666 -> 1.15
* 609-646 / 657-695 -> 1.47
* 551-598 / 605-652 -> 0.59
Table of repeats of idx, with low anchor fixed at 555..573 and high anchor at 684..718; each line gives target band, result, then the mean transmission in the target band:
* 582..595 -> 0.007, 13.5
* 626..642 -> 0.335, 9.16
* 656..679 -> -0.014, 11.9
